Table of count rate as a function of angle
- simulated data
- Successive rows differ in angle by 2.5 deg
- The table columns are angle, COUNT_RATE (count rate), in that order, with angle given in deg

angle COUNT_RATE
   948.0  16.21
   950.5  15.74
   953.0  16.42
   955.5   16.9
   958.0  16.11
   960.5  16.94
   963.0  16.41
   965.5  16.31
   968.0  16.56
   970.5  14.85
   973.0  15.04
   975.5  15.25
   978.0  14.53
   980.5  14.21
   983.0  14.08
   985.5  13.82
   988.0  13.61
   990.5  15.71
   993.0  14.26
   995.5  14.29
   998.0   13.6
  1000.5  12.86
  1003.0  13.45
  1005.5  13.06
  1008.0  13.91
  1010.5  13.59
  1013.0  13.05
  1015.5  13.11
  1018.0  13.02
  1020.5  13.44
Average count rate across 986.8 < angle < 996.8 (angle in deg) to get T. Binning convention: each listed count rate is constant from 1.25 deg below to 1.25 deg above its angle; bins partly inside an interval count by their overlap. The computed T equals 14.5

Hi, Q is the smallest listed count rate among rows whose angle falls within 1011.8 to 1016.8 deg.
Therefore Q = 13.05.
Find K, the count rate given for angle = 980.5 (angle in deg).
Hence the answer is 14.21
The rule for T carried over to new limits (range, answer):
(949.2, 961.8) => 16.4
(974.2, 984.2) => 14.5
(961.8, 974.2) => 15.8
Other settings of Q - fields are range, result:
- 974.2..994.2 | 13.61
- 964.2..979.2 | 14.53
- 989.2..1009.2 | 12.86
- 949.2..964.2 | 15.74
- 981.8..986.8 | 13.82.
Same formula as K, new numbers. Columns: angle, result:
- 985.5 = 13.82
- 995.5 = 14.29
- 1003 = 13.45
